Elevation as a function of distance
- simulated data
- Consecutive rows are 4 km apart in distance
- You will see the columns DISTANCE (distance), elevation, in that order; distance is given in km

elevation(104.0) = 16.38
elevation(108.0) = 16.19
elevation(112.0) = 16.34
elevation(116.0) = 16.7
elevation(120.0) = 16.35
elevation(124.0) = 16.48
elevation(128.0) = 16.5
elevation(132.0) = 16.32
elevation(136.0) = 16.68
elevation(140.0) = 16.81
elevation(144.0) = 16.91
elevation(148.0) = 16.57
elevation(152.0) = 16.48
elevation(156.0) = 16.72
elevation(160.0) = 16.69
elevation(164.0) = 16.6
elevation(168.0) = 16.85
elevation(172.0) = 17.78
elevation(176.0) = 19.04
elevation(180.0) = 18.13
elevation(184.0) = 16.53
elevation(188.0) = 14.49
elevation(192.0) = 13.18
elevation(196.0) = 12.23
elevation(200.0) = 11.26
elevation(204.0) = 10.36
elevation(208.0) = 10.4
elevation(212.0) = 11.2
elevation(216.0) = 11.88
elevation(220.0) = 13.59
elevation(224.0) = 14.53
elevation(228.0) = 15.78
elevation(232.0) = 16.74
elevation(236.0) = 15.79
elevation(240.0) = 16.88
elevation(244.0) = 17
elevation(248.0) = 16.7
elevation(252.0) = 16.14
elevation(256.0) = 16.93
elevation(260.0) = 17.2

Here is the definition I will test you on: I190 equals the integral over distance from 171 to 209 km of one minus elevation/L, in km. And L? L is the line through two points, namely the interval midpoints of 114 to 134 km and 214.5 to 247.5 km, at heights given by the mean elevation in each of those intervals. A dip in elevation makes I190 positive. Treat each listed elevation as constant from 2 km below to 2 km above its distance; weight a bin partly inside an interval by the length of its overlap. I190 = 3.5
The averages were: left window 16.5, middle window 14.4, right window 15.4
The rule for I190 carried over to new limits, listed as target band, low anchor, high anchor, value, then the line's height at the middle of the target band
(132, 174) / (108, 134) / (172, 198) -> -1.8 km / 16.1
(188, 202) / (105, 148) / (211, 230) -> 1.8 km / 14.3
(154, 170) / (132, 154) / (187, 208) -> -1.8 km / 15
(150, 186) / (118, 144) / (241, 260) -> -1.3 km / 16.6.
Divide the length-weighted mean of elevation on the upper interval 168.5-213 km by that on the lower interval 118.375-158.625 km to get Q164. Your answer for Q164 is 0.9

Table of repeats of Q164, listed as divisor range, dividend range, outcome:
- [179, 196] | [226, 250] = 1.10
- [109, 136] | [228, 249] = 1.00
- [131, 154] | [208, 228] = 0.77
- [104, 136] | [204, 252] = 0.88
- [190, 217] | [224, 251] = 1.42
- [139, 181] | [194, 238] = 0.76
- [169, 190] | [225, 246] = 0.95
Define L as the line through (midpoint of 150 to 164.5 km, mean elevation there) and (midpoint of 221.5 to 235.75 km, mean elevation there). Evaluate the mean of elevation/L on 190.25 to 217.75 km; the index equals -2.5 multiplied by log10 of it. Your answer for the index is 0.36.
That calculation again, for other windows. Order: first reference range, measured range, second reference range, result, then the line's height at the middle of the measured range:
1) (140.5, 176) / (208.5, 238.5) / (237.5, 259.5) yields 0.19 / 16.8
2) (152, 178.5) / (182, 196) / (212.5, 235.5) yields 0.12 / 16.1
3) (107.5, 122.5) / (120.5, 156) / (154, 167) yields 0.00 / 16.6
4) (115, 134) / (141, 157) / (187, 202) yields -0.11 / 15.1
